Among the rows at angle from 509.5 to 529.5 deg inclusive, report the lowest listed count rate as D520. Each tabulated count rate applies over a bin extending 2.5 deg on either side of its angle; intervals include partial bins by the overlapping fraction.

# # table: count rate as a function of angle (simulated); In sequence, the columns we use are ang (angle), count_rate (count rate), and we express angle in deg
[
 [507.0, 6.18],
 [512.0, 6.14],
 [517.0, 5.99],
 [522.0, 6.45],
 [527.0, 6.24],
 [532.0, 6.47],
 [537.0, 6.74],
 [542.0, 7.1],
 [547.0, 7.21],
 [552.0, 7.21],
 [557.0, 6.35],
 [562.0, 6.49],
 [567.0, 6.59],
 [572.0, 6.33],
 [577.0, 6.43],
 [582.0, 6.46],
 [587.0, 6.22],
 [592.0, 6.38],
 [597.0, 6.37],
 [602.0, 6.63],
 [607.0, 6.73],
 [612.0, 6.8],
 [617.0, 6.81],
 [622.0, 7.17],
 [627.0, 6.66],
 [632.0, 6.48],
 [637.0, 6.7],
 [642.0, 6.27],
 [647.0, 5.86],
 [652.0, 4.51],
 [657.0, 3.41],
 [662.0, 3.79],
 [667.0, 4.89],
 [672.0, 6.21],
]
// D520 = 5.99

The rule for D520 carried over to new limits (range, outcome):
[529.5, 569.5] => 6.35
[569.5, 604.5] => 6.22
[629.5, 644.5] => 6.27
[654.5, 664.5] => 3.41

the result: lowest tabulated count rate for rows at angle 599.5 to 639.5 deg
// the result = 6.48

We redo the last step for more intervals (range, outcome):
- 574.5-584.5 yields 6.43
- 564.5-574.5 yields 6.33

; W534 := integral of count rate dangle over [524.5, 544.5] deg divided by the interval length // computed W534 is 6.64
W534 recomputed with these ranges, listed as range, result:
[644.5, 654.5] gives 5.18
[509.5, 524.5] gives 6.19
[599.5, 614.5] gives 6.72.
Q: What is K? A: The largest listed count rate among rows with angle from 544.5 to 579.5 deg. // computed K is 7.21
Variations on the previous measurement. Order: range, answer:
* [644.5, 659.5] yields 5.86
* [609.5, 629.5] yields 7.17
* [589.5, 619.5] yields 6.81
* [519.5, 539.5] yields 6.74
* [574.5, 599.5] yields 6.46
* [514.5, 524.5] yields 6.45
